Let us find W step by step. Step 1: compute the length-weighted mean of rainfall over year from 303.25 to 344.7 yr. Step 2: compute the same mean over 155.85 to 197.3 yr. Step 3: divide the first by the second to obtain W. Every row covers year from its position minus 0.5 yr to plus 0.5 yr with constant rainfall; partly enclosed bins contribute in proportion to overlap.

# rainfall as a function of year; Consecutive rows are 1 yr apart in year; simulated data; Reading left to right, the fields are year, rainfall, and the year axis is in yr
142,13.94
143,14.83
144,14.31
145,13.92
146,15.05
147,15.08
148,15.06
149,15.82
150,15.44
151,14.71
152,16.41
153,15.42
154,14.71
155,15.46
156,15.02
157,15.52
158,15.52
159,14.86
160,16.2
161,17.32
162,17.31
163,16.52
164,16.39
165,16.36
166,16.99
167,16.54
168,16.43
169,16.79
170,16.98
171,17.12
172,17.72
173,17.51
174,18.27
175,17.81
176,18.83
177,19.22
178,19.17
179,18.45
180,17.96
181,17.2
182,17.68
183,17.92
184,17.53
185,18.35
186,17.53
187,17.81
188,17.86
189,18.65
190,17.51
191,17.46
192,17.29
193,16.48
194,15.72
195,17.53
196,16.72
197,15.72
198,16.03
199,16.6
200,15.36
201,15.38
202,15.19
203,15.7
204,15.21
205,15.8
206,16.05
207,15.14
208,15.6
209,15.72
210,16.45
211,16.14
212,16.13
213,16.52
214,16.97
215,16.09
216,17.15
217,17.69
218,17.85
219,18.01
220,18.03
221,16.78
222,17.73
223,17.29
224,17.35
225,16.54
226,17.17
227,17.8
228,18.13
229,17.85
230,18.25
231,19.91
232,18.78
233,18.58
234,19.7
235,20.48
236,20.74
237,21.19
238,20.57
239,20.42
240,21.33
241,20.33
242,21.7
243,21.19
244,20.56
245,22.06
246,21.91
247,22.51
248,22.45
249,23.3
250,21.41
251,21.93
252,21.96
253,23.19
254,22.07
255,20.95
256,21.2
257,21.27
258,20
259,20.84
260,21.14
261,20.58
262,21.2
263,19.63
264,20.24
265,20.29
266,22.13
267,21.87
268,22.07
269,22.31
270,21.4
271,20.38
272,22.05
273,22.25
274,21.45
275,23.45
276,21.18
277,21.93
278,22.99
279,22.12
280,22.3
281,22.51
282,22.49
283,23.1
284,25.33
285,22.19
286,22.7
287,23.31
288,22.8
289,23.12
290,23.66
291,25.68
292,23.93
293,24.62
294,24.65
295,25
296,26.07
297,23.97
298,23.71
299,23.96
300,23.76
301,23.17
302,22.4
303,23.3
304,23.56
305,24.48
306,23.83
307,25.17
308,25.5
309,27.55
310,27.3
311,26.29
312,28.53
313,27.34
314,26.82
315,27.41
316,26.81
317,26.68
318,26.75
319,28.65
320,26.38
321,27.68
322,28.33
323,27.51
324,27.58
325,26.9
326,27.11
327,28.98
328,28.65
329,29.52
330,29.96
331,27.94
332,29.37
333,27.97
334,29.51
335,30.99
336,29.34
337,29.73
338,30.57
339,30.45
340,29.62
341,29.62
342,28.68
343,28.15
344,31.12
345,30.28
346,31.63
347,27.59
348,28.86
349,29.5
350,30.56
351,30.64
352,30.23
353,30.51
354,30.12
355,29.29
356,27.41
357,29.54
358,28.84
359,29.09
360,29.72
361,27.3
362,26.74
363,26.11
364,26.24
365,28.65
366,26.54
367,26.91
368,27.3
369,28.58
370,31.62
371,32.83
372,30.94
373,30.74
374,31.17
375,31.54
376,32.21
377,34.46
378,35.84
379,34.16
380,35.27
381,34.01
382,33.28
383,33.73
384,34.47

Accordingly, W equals 1.62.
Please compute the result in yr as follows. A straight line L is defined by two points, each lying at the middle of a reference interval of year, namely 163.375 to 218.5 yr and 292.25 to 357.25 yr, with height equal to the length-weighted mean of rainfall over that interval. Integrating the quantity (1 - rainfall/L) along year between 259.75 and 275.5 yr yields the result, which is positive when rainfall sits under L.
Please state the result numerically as 1.1 yr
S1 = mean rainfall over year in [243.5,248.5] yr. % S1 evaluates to 21.9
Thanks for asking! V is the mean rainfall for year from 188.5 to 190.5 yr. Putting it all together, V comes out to 18.1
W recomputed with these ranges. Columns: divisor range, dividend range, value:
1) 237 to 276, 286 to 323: 1.18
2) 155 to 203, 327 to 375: 1.72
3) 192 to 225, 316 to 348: 1.75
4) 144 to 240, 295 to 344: 1.59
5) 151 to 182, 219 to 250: 1.17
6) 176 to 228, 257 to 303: 1.33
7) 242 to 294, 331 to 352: 1.34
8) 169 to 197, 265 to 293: 1.28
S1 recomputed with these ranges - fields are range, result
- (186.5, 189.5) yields 18.1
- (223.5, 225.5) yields 16.9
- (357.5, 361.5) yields 28.7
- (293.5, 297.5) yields 24.9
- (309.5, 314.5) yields 27.3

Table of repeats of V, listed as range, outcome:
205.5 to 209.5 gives 15.6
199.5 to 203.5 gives 15.4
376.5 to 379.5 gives 34.8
